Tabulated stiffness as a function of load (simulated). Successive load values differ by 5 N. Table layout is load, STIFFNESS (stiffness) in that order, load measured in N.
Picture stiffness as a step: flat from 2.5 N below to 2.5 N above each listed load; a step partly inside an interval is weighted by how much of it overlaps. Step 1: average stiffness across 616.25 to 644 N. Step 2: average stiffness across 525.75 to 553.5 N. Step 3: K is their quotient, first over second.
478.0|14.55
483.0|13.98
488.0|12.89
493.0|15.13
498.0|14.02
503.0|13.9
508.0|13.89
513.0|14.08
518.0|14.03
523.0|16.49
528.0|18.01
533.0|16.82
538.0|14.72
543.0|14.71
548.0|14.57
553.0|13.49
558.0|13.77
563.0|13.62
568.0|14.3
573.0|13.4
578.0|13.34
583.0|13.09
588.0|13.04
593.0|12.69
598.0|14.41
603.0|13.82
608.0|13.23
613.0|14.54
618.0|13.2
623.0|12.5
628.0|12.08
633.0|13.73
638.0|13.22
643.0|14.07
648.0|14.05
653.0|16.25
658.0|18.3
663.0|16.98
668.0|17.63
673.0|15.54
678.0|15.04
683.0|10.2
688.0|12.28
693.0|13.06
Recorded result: 0.8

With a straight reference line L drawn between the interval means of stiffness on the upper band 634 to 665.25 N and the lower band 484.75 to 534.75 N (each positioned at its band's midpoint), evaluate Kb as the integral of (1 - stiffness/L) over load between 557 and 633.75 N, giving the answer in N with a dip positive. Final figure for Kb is 8.99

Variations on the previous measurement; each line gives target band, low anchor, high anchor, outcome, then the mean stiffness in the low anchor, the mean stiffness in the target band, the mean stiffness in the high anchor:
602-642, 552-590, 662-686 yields 2.5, 13.5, 13.3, 14.9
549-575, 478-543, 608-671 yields 1.7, 14.8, 13.8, 14.7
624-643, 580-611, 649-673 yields 2.9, 13.4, 13.1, 16.9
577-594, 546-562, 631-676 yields 1.6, 13.9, 13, 15.5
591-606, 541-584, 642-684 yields 0.8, 13.8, 13.7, 15.6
